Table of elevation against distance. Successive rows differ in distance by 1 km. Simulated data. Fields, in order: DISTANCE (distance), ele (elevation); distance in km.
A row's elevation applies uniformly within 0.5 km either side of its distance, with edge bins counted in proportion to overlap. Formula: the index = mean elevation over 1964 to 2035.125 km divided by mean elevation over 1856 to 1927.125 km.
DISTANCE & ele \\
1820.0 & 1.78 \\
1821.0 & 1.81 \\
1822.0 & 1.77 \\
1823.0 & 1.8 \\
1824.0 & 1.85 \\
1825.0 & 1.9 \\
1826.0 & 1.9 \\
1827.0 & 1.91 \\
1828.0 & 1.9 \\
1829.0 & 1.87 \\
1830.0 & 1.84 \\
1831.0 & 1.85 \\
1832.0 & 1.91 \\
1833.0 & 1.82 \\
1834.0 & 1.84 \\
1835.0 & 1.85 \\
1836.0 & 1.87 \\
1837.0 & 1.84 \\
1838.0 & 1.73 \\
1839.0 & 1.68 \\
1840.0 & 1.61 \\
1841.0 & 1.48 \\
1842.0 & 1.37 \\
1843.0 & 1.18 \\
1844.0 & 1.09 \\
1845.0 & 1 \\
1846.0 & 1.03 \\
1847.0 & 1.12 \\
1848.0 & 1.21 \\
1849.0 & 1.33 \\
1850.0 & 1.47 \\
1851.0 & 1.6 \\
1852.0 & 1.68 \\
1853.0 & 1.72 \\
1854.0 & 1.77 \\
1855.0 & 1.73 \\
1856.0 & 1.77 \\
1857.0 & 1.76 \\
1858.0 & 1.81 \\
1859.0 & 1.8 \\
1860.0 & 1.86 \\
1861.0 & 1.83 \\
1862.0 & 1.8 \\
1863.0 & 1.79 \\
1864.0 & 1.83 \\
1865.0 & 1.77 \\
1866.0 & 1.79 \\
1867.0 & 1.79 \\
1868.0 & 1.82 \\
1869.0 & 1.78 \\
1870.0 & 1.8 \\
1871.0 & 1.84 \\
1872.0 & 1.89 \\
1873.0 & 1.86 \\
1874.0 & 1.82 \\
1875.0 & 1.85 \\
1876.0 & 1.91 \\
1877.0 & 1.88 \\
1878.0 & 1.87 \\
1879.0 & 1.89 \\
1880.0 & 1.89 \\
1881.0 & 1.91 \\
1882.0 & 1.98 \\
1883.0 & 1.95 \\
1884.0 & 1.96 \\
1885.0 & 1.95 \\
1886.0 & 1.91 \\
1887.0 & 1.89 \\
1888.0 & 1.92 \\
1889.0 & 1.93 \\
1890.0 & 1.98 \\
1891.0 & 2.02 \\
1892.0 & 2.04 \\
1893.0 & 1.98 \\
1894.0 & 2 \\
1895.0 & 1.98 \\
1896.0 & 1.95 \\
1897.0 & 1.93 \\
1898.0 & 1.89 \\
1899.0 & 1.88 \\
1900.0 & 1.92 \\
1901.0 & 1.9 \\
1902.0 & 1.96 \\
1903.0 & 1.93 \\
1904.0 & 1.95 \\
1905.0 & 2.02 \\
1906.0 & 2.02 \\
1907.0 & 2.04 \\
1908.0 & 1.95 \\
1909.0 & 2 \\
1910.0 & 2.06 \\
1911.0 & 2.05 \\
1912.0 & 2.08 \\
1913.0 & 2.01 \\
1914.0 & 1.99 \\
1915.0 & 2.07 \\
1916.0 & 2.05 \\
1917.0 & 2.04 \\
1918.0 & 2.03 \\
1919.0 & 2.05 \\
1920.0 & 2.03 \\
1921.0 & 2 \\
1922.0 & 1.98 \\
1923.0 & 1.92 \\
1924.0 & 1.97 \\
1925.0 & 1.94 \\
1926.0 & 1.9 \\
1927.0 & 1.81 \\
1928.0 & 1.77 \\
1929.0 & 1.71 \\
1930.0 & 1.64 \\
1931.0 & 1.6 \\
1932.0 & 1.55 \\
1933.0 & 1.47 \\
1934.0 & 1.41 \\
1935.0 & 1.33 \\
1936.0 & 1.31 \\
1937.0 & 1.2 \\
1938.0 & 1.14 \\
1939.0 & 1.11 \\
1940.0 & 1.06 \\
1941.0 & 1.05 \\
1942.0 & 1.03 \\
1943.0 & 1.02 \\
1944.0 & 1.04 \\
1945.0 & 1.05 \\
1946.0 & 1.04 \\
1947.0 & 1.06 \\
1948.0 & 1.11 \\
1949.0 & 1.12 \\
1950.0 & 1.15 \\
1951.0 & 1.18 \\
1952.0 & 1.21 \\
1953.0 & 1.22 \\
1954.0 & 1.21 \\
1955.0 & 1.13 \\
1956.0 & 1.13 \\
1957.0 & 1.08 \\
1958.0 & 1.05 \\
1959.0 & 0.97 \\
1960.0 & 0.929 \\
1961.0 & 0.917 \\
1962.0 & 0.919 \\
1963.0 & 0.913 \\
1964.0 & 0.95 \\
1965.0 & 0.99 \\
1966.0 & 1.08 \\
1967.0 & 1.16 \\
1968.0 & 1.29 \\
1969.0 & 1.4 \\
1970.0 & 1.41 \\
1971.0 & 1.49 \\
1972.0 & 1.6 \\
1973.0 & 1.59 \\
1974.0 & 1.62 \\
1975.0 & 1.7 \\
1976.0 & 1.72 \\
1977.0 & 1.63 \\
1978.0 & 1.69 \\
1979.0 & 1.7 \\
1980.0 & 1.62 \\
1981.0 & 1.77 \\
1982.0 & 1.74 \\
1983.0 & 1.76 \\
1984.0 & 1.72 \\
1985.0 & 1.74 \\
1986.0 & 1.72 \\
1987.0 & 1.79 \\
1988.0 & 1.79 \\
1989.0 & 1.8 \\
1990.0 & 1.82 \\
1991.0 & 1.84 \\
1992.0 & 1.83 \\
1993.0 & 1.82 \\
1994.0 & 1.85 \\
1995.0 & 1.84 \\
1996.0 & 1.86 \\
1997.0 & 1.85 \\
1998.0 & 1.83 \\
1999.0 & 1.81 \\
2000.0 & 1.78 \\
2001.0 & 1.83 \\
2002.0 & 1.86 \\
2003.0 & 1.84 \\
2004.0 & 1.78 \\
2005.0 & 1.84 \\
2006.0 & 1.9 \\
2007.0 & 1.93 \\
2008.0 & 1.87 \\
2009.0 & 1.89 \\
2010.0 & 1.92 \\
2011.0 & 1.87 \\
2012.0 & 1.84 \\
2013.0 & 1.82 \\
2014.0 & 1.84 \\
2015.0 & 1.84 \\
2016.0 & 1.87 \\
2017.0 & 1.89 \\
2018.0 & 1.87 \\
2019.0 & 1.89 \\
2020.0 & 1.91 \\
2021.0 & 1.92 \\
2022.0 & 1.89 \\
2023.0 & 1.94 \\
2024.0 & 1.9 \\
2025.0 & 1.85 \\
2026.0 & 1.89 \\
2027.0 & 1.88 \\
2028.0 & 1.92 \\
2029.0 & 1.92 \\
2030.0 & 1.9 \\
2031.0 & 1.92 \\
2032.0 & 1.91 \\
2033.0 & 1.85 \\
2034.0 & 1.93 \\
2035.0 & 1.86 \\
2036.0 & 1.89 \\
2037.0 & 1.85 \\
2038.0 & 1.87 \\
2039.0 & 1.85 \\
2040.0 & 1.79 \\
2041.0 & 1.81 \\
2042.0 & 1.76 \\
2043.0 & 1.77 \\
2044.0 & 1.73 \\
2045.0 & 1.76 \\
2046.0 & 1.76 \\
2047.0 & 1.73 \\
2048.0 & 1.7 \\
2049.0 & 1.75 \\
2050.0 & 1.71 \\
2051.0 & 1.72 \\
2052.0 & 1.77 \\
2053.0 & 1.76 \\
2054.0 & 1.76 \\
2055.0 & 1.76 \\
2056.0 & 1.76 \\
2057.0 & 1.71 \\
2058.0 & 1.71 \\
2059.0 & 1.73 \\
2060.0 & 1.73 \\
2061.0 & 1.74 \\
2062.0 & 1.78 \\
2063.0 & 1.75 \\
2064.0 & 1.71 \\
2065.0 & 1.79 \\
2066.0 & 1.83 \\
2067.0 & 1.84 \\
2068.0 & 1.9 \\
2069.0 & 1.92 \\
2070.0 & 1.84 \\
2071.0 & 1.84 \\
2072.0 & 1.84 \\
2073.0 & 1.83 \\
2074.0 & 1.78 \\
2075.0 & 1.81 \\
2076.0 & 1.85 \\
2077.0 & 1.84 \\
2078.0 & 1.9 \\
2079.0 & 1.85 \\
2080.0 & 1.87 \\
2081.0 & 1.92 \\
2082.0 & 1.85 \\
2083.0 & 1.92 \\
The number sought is 0.91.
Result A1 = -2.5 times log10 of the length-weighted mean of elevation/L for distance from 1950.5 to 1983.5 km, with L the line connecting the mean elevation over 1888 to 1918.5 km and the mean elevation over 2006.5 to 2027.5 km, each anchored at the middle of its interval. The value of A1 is 0.41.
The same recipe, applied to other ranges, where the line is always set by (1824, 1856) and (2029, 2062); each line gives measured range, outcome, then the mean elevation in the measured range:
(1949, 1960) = 0.46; 1.12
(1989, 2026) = -0.06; 1.86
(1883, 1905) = -0.17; 1.95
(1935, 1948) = 0.47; 1.1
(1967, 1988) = 0.07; 1.63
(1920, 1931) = -0.10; 1.86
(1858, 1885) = -0.13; 1.85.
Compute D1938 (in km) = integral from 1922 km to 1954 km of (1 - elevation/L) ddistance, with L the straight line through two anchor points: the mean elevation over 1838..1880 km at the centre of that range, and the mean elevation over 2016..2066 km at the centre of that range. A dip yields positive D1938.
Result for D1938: 6.7 km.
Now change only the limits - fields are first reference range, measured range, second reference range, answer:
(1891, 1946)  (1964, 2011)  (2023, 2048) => 2.90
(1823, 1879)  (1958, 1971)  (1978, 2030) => 5.13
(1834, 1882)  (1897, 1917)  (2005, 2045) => -2.86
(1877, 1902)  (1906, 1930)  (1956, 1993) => -2.56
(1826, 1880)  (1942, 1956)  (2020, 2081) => 5.13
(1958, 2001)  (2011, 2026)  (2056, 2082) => -1.91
